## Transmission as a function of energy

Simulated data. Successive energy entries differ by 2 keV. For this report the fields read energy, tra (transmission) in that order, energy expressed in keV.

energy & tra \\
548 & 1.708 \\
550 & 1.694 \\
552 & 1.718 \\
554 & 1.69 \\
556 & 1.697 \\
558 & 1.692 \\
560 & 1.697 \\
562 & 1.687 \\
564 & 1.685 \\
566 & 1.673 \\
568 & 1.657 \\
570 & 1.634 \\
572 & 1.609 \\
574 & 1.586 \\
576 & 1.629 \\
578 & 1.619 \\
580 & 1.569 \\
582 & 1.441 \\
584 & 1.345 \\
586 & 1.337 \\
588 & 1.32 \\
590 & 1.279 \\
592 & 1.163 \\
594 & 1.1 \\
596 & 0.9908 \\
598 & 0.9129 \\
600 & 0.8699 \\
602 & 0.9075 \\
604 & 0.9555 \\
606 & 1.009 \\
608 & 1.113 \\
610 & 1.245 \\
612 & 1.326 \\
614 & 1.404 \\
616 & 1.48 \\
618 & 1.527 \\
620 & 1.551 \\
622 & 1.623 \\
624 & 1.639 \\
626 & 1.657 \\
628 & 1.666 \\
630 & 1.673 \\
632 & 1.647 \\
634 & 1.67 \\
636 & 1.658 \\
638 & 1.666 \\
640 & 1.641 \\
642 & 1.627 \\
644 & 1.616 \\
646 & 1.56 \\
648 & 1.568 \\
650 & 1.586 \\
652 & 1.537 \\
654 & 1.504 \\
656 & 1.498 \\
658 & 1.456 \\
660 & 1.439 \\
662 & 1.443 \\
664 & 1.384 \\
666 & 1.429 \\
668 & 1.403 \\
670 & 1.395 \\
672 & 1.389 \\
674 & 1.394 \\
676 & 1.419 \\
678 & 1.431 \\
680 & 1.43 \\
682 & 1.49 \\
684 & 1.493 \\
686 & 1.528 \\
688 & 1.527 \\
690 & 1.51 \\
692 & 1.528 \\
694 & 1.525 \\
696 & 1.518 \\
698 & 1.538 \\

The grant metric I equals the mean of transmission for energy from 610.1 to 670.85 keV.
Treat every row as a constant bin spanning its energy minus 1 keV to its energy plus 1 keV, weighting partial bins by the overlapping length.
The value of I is 1.54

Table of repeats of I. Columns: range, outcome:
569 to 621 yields 1.3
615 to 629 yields 1.59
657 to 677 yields 1.42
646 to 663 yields 1.51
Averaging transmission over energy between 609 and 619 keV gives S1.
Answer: 1.4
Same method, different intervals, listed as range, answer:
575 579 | 1.62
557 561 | 1.69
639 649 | 1.6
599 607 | 0.935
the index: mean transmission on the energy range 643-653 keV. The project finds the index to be 1.57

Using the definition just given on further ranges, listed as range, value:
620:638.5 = 1.65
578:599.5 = 1.25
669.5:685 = 1.43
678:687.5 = 1.48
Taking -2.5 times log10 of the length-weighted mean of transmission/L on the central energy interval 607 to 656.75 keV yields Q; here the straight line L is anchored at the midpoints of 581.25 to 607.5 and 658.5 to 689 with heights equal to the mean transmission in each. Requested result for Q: -0.21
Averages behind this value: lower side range 1.12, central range 1.55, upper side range 1.44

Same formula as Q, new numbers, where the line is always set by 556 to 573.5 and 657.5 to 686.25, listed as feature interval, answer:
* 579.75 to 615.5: 0.33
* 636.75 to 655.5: -0.07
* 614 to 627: -0.02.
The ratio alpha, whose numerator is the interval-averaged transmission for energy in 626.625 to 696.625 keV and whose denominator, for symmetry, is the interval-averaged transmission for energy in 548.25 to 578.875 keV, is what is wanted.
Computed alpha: 0.9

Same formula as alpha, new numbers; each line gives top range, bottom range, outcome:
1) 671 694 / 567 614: 1.14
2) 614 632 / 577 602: 1.29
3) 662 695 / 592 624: 1.20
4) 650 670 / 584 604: 1.32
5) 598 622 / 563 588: 0.79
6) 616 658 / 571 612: 1.28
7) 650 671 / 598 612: 1.41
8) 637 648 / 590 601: 1.57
